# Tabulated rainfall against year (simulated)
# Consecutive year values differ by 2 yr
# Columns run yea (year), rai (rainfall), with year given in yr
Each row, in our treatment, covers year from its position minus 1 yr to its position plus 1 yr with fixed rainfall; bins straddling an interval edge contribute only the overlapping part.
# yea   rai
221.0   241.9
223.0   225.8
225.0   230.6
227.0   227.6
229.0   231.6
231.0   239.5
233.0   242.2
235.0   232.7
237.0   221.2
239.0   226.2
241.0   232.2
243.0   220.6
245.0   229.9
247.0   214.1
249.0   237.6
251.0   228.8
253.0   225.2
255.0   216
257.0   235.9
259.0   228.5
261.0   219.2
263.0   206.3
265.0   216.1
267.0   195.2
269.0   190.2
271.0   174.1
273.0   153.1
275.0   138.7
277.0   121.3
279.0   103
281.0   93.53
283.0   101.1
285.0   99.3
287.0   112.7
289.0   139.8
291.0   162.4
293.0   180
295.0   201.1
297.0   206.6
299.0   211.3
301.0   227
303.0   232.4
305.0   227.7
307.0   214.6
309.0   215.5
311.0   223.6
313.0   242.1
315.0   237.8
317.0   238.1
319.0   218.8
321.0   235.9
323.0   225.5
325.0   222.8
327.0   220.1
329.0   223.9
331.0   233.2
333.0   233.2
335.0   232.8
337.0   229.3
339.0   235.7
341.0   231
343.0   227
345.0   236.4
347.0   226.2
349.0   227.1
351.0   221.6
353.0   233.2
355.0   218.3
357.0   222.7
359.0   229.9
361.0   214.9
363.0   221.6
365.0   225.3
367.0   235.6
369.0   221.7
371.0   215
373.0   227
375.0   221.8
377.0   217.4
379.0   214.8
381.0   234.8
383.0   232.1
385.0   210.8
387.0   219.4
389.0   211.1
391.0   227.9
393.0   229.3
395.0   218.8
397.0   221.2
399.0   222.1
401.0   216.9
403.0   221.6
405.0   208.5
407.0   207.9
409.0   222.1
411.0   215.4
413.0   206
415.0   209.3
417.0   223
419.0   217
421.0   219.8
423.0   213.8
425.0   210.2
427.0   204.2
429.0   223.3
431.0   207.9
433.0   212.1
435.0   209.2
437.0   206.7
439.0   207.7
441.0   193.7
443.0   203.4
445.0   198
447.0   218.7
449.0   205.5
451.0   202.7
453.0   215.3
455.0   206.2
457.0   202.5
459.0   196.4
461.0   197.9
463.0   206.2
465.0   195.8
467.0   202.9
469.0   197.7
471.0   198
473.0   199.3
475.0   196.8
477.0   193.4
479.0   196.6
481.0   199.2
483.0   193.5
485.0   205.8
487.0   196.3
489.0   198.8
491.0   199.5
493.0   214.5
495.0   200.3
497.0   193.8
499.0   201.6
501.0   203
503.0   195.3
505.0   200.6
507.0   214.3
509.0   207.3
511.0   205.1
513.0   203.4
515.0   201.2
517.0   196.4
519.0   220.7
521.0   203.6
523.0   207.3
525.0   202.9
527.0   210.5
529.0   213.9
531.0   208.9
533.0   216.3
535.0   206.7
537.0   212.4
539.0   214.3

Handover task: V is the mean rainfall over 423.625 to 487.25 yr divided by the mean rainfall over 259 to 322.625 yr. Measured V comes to 1.09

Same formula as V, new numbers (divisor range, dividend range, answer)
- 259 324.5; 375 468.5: 1.13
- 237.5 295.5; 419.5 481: 1.12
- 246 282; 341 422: 1.17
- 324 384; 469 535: 0.90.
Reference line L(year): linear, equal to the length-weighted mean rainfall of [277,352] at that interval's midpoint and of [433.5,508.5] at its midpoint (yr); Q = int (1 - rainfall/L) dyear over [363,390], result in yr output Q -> -2.60 yr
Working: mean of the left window 203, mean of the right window 202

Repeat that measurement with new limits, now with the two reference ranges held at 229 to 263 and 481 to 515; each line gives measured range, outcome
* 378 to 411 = -1.1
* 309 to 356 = -2.2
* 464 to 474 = 0.3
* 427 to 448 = 0.0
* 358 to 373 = -0.6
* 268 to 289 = 8.9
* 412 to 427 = -0.3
